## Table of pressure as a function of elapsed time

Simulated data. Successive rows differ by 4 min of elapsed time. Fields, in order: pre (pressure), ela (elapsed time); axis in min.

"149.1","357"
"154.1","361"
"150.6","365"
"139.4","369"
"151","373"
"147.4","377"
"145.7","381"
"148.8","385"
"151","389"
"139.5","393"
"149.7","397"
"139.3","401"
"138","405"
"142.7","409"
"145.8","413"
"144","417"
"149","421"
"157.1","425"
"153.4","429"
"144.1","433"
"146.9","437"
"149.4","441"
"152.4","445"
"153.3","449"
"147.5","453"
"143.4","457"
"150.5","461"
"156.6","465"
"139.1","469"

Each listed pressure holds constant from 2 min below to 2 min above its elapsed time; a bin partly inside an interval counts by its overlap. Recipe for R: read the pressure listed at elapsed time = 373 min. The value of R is 151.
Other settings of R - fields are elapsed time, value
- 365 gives 150.6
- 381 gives 145.7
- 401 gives 139.3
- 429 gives 153.4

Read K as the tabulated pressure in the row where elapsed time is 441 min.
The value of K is 149.4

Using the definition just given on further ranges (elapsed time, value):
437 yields 146.9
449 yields 153.3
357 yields 149.1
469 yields 139.1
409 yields 142.7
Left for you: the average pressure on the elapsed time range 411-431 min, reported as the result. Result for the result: 150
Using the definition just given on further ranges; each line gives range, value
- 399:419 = 142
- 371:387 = 148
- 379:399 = 147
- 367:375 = 145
